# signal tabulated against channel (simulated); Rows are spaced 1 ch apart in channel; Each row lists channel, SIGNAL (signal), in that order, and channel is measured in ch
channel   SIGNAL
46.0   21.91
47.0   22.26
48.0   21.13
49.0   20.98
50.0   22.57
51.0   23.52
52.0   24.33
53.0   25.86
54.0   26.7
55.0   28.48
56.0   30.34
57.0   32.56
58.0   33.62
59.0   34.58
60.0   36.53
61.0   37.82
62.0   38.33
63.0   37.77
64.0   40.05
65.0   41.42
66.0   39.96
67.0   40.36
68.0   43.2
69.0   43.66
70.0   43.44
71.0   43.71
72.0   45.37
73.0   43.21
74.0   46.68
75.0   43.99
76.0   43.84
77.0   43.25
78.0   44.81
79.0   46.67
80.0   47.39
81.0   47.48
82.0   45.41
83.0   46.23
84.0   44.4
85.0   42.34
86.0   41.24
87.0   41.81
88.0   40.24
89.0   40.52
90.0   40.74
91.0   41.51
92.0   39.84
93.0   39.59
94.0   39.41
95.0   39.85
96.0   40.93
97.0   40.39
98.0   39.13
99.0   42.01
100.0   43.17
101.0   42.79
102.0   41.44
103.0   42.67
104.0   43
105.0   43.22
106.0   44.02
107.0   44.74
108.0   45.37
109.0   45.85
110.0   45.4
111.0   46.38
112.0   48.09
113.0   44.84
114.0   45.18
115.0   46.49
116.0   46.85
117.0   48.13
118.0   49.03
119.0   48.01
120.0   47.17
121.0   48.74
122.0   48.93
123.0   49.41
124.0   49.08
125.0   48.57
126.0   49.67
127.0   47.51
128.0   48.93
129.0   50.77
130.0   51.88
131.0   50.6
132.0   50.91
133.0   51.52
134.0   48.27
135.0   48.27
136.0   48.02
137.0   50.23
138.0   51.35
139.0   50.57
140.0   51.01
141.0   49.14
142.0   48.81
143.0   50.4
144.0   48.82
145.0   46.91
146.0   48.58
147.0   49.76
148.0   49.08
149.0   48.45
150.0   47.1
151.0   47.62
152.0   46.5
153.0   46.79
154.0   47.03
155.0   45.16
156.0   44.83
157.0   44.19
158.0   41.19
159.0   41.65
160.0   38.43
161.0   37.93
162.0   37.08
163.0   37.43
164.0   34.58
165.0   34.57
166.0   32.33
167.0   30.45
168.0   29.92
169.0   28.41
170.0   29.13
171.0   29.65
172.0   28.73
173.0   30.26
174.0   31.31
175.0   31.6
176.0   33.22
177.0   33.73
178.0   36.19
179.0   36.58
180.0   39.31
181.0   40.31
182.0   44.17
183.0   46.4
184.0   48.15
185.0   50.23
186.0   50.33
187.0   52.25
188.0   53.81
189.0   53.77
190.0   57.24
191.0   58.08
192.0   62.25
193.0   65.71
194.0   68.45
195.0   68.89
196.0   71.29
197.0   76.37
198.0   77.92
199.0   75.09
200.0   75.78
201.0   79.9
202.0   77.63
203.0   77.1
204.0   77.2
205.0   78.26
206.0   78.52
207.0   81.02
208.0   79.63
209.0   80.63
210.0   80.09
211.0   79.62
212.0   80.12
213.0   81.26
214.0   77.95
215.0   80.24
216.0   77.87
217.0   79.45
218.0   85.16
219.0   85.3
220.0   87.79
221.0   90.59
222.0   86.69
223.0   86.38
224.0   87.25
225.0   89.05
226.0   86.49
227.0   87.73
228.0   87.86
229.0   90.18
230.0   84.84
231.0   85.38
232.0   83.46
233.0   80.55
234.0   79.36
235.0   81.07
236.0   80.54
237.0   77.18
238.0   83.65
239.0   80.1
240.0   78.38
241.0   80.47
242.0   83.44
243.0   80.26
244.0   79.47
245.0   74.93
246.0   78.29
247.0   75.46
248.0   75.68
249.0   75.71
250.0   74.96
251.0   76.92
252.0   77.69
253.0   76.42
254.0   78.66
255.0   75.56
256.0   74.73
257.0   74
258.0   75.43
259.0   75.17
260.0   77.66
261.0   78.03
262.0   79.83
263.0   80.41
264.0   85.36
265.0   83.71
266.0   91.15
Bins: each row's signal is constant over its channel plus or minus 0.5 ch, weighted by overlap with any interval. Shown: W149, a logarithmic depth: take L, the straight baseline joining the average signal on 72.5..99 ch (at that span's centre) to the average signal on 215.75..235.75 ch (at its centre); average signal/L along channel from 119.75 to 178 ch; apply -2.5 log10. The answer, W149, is 0.36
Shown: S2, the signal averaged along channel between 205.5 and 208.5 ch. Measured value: 79.7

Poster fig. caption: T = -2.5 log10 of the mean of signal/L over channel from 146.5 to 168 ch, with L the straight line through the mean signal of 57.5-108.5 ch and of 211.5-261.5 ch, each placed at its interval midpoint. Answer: 0.40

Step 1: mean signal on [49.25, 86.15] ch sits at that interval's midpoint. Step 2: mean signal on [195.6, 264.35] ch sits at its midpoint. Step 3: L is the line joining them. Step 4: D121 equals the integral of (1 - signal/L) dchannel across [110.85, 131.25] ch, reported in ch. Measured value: 1.6 ch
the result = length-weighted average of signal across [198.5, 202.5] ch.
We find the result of 77.1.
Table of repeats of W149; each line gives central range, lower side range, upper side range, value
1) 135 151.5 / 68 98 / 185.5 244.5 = 0.195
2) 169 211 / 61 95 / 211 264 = 0.224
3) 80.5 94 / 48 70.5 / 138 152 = -0.100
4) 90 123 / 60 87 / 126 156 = 0.043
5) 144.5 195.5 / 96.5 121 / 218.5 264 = 0.377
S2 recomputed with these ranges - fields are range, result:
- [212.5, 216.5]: 79.3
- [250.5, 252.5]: 77.3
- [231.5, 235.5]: 81.1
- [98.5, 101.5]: 42.7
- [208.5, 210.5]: 80.4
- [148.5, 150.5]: 47.8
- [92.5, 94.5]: 39.5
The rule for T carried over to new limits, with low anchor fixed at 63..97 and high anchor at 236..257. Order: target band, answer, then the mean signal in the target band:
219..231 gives -0.192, 87.5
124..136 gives 0.077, 49.6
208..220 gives -0.142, 81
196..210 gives -0.137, 77.9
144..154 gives 0.194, 47.9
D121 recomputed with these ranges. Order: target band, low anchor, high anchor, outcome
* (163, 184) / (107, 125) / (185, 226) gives 9.9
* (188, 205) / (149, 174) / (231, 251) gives -4.1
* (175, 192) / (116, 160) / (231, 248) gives 4.5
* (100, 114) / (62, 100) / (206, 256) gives 1.4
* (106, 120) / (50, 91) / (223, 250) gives 1.1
